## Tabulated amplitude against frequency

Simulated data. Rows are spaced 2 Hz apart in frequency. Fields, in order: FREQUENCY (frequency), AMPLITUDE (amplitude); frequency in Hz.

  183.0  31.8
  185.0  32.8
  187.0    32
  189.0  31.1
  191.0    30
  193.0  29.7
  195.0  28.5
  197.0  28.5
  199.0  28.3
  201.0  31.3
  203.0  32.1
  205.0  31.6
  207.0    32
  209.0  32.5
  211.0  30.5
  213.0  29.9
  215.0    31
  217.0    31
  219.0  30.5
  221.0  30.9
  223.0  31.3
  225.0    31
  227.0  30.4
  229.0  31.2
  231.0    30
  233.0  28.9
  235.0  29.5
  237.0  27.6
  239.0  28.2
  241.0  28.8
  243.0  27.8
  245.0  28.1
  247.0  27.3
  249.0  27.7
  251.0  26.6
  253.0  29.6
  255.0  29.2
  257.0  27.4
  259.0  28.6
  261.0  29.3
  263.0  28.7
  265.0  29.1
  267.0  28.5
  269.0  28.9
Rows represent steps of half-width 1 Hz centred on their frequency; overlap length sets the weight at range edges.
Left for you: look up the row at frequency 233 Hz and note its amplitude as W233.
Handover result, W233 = 28.9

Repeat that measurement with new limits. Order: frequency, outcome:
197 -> 28.5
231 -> 30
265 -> 29.1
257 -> 27.4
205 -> 31.6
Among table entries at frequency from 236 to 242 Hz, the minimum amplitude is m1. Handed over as 27.6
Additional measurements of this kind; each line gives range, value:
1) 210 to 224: 29.9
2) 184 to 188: 32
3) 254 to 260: 27.4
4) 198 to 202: 28.3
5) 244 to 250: 27.3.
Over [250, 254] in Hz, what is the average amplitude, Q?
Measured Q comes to 28.1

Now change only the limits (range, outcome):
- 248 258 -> 28.1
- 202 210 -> 32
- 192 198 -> 28.9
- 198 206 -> 30.8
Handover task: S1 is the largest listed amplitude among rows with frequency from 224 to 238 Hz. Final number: 31.2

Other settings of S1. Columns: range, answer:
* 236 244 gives 28.8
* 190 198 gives 30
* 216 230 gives 31.3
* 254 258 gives 29.2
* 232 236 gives 29.5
